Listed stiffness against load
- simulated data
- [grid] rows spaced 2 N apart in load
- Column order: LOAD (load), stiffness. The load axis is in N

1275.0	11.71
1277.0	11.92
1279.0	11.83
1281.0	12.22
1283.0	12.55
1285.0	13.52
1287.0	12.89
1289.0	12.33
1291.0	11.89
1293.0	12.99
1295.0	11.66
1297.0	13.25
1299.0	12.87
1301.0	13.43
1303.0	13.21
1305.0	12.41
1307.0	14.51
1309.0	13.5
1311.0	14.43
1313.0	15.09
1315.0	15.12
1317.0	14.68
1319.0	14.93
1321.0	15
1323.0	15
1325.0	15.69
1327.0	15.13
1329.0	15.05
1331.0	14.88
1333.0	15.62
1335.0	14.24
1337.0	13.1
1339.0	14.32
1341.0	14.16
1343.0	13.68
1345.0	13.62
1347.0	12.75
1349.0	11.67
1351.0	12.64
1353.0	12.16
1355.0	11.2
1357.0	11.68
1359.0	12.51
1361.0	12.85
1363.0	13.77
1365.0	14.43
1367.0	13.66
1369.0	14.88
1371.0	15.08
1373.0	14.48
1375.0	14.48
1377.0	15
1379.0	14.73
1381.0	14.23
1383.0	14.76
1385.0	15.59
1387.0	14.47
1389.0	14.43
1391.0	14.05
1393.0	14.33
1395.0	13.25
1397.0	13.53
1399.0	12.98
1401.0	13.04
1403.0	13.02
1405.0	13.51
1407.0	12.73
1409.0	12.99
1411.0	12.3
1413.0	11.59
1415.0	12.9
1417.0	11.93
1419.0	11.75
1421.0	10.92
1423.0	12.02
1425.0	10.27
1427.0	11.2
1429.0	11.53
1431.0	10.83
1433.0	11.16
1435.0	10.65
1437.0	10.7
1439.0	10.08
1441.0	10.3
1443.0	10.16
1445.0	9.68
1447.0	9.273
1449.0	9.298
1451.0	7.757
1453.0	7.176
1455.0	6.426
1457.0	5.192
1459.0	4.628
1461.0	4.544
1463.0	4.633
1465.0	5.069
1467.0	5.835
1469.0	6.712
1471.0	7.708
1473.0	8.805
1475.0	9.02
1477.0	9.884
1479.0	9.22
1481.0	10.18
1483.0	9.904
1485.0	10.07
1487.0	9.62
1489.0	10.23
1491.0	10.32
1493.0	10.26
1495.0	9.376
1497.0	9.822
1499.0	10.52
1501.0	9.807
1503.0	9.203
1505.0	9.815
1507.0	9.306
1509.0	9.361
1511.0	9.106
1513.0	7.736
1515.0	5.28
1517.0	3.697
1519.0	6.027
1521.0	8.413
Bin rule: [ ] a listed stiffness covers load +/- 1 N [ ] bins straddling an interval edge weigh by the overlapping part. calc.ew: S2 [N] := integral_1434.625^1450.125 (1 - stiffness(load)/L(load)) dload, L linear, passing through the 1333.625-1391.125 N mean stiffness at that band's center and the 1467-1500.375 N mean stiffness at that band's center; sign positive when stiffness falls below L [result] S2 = 1.3 N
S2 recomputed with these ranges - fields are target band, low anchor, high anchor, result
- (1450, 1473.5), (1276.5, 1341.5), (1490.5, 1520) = 8.7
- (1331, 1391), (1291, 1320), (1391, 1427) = -3.6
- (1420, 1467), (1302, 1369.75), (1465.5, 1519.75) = 7.5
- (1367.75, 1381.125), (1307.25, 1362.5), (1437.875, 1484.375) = -3.0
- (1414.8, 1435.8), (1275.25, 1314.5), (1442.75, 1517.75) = -3.6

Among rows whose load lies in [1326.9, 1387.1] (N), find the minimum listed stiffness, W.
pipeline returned 11.2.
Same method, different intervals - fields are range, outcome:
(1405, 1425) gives 10.27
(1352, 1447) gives 9.273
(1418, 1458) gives 5.192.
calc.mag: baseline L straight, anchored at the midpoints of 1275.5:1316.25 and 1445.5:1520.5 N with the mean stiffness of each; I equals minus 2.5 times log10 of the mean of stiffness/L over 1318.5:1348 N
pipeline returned -0.19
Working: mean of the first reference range 13.1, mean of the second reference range 8.14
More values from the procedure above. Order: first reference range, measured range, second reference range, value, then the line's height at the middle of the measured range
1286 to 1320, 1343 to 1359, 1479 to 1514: 0.02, 12.5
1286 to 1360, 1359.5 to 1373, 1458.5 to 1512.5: -0.15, 12.3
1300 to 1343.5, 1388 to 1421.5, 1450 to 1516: -0.15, 11.3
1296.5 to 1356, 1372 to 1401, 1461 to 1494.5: -0.21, 11.8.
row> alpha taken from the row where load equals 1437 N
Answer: 10.7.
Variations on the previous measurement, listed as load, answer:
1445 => 9.68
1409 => 12.99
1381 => 14.23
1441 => 10.3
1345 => 13.62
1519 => 6.027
